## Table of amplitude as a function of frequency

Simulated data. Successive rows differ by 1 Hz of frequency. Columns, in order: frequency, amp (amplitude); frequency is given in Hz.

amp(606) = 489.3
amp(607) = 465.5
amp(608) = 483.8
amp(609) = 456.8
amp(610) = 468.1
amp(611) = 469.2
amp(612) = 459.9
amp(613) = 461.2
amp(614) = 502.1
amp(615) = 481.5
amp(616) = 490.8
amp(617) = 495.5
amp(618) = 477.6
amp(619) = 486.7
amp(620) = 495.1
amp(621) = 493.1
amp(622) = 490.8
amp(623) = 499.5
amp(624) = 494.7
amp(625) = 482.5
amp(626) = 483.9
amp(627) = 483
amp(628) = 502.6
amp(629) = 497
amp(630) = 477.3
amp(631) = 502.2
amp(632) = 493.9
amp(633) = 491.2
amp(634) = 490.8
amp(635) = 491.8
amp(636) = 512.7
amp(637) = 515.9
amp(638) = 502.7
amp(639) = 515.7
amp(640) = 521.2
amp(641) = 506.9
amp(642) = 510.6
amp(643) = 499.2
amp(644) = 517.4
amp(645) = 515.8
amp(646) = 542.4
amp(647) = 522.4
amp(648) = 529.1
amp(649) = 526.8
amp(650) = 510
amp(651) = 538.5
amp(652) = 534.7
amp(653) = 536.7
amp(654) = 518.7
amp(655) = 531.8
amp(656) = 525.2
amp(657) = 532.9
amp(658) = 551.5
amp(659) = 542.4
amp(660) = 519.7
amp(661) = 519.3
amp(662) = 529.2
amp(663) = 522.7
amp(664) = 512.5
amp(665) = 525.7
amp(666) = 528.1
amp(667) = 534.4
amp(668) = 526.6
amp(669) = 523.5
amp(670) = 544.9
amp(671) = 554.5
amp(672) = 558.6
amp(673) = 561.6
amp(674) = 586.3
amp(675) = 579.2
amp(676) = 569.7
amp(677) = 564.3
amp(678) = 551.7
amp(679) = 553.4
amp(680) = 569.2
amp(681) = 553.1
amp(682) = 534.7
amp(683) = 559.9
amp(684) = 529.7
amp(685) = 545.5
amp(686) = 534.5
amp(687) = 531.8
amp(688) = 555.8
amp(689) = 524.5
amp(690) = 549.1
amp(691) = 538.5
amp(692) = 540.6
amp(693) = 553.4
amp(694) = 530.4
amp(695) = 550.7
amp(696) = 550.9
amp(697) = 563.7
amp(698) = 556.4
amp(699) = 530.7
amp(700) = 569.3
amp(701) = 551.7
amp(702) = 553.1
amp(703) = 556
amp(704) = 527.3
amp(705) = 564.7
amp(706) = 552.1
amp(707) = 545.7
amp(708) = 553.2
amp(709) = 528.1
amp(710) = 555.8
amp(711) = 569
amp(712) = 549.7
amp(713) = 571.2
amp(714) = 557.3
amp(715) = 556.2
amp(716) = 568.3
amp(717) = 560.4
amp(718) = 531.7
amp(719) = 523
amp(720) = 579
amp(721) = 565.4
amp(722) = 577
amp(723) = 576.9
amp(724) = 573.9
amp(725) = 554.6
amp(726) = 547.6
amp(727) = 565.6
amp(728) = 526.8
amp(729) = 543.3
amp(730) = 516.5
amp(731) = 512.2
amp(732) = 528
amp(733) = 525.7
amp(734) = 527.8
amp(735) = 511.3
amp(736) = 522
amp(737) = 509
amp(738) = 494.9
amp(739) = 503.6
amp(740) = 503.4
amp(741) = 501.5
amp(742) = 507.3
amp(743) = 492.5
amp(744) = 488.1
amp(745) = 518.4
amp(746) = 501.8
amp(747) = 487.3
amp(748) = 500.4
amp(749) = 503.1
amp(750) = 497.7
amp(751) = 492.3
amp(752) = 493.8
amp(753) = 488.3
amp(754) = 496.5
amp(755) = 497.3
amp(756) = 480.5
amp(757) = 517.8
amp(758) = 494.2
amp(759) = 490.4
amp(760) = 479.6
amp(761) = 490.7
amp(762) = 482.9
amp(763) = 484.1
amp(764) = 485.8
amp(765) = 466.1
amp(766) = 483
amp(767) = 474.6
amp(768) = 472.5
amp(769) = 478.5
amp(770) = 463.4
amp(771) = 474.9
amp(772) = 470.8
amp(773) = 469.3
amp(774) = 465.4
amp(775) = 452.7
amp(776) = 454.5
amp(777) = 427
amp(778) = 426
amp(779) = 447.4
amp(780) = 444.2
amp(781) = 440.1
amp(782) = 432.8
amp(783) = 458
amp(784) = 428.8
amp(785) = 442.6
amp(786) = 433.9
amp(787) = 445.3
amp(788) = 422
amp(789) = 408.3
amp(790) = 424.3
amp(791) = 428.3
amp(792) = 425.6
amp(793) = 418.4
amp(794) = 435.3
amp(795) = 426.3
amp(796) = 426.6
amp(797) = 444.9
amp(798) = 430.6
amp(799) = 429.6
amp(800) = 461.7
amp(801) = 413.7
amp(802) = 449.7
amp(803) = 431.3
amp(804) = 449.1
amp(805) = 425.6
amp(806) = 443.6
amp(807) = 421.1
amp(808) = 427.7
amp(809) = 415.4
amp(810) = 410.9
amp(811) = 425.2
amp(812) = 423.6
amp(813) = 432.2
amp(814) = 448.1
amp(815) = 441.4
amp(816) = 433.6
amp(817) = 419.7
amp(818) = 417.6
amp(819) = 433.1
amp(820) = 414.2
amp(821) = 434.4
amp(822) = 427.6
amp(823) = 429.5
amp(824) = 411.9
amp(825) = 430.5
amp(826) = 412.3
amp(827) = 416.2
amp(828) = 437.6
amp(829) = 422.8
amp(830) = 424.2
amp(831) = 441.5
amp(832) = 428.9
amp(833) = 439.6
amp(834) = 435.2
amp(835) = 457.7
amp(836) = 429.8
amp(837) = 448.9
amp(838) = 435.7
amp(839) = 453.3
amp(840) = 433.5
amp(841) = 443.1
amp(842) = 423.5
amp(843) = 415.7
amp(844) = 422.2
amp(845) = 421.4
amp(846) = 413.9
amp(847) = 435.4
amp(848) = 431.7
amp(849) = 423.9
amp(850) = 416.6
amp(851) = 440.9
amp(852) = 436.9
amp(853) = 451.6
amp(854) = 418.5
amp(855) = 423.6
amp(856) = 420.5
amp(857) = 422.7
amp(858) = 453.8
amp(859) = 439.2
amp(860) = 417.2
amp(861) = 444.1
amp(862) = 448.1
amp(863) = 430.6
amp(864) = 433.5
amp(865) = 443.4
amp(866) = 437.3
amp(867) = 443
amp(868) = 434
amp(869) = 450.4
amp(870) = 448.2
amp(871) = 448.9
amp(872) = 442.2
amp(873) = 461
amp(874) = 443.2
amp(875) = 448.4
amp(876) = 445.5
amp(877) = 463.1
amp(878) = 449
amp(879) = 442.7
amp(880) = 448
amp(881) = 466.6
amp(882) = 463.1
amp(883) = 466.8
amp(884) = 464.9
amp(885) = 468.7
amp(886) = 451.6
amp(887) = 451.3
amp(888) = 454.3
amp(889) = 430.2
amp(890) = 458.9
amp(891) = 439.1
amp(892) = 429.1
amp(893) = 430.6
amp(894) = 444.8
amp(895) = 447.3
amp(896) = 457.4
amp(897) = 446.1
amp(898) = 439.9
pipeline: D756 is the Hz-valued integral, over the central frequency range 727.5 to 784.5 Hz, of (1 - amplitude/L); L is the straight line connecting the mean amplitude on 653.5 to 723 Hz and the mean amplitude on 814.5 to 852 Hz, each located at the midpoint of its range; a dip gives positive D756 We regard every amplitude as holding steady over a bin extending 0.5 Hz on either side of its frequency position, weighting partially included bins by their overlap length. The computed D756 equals 0.72 Hz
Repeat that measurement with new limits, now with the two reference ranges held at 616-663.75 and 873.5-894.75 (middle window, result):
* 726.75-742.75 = -1.0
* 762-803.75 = 2.5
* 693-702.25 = -1.0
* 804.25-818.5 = 1.2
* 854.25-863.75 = 0.5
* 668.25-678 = -1.1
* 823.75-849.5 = 1.8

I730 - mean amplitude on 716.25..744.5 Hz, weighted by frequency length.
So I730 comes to 531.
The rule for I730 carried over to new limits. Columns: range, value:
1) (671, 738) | 549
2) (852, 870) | 436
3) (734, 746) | 506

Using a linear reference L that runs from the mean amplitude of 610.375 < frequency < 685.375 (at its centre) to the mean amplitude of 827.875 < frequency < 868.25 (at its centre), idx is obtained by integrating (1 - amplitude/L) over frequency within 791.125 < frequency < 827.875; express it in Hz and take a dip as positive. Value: 1.7 Hz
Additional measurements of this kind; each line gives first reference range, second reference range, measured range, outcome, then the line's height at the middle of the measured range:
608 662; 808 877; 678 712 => -4.5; 484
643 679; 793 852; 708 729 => -2.4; 499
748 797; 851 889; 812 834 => 1.2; 453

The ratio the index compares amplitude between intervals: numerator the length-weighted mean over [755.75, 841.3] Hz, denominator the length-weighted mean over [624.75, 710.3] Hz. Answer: 0.83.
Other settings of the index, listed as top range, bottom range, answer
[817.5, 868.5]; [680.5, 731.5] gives 0.79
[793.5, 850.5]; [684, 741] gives 0.79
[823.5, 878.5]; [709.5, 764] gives 0.83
